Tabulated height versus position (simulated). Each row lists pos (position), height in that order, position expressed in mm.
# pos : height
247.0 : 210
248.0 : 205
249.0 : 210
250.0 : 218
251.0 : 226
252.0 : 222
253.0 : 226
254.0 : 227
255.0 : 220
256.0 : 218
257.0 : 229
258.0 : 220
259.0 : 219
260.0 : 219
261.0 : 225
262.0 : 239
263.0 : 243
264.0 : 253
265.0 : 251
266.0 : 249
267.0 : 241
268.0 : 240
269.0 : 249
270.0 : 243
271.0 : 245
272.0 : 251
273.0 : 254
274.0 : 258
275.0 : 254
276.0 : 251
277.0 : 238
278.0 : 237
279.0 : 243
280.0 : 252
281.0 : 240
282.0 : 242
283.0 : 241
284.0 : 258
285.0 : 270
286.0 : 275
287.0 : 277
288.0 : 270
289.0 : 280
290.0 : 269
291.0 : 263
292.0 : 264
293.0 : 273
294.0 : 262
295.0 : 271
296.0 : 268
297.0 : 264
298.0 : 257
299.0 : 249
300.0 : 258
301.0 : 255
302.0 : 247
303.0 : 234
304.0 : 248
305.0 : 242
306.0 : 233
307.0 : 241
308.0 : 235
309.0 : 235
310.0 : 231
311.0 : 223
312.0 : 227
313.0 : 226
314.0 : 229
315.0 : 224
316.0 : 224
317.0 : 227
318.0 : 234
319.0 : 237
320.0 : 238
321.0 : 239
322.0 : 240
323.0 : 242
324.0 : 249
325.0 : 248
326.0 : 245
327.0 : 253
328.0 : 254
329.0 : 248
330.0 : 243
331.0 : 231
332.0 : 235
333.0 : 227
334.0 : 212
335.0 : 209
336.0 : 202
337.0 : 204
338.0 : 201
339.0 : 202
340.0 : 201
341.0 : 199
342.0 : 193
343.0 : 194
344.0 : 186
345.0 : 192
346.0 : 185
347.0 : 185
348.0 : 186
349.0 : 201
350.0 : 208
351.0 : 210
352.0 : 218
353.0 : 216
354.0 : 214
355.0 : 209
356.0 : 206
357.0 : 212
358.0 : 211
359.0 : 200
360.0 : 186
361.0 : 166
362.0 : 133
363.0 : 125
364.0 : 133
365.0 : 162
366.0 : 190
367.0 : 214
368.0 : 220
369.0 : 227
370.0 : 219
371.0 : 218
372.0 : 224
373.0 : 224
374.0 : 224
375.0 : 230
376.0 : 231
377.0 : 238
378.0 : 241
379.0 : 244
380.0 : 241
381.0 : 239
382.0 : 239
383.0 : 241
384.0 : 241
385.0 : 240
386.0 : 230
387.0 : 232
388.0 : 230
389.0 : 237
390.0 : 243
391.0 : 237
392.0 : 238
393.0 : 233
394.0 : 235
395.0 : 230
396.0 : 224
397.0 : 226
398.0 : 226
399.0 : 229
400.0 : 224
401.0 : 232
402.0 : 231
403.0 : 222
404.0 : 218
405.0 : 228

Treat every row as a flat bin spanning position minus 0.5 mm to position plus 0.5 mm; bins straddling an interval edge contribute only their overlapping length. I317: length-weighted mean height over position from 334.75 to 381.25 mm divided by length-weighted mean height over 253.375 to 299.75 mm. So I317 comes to 0.8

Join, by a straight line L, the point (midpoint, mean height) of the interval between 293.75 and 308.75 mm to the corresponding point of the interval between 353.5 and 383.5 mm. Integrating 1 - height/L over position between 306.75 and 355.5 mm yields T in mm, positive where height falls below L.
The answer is 2.4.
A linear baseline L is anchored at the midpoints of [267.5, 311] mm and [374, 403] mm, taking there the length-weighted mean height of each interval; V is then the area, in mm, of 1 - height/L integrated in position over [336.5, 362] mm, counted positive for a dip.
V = 4.6 mm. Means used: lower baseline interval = 252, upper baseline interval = 234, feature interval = 198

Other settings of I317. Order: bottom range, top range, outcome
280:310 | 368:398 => 0.91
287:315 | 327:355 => 0.84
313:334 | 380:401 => 0.98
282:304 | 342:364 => 0.73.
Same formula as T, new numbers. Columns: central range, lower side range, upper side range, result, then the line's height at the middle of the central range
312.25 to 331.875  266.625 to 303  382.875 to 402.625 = 0.7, 248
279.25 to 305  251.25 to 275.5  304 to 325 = -2.5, 236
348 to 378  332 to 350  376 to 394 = 2.2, 219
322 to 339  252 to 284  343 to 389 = -0.8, 220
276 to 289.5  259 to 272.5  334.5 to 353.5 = -1.4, 232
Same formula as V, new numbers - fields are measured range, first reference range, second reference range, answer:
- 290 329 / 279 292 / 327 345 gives -0.99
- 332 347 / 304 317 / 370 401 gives 1.99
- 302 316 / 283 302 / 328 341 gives 0.76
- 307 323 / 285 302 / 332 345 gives 0.25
